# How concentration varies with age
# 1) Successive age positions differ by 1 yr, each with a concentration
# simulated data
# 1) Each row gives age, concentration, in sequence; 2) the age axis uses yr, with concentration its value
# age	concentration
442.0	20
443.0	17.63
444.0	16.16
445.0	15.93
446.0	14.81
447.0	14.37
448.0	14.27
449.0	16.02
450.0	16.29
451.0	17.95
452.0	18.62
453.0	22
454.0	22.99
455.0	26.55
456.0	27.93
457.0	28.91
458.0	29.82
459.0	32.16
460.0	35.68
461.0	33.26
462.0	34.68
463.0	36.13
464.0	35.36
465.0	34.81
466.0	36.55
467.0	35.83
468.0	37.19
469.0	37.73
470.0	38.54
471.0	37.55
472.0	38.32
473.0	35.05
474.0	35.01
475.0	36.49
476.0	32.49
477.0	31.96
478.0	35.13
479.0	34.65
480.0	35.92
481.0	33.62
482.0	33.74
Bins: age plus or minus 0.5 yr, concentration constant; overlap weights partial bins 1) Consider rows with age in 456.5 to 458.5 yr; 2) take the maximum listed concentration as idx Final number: 29.82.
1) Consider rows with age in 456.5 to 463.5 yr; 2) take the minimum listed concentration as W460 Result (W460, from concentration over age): 28.91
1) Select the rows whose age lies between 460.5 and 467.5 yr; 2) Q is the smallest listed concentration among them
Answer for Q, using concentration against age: 33.26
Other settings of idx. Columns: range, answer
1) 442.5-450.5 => 17.63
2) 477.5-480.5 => 35.92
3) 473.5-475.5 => 36.49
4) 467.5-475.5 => 38.54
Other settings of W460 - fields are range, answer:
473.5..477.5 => 31.96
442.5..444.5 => 16.16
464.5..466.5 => 34.81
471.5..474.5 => 35.01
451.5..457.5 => 18.62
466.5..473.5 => 35.05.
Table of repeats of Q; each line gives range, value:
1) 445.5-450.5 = 14.27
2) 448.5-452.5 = 16.02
